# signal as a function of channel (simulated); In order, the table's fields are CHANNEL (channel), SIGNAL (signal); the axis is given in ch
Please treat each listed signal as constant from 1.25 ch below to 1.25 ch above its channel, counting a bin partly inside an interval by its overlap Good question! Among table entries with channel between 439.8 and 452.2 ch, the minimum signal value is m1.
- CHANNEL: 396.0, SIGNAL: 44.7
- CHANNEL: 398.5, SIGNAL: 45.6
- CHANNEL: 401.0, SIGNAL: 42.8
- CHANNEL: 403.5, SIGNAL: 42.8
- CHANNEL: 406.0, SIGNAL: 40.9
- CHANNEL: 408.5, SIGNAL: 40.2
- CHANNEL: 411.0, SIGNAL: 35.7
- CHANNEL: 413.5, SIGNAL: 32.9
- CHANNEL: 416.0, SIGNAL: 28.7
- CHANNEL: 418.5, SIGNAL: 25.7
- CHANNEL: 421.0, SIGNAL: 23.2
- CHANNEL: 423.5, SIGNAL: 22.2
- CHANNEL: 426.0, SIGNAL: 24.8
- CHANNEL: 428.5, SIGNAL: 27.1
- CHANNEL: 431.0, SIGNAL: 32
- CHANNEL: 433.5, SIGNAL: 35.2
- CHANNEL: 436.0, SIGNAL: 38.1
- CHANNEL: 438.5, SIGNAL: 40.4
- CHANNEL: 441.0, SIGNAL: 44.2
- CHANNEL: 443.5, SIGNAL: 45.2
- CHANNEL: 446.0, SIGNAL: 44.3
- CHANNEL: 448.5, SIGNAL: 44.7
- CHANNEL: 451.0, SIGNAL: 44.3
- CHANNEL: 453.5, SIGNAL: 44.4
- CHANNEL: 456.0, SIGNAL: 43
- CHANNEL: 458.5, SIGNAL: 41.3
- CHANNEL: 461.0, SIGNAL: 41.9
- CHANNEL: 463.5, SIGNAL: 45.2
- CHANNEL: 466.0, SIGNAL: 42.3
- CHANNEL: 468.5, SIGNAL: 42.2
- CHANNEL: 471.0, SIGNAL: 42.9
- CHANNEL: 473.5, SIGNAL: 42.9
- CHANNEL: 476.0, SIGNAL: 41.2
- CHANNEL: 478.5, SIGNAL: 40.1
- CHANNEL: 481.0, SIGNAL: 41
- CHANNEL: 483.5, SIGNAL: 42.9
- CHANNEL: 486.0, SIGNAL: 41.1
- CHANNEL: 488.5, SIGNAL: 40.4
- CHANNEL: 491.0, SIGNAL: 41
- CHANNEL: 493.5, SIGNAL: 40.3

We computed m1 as 44.2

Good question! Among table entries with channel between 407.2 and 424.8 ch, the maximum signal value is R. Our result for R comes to 40.2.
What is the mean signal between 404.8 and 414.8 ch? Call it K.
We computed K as 37.4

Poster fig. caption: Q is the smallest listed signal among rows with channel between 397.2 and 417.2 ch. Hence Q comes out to 28.7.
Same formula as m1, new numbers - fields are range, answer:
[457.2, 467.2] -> 41.3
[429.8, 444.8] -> 32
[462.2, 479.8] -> 40.1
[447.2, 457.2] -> 43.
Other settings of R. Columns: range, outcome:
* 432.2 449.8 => 45.2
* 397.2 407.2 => 45.6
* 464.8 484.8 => 42.9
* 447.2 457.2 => 44.7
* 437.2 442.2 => 44.2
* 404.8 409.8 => 40.9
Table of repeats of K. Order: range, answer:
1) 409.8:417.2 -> 32.4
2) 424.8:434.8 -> 29.8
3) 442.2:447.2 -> 44.7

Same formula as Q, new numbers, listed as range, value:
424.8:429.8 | 24.8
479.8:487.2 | 41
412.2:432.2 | 22.2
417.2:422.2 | 23.2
